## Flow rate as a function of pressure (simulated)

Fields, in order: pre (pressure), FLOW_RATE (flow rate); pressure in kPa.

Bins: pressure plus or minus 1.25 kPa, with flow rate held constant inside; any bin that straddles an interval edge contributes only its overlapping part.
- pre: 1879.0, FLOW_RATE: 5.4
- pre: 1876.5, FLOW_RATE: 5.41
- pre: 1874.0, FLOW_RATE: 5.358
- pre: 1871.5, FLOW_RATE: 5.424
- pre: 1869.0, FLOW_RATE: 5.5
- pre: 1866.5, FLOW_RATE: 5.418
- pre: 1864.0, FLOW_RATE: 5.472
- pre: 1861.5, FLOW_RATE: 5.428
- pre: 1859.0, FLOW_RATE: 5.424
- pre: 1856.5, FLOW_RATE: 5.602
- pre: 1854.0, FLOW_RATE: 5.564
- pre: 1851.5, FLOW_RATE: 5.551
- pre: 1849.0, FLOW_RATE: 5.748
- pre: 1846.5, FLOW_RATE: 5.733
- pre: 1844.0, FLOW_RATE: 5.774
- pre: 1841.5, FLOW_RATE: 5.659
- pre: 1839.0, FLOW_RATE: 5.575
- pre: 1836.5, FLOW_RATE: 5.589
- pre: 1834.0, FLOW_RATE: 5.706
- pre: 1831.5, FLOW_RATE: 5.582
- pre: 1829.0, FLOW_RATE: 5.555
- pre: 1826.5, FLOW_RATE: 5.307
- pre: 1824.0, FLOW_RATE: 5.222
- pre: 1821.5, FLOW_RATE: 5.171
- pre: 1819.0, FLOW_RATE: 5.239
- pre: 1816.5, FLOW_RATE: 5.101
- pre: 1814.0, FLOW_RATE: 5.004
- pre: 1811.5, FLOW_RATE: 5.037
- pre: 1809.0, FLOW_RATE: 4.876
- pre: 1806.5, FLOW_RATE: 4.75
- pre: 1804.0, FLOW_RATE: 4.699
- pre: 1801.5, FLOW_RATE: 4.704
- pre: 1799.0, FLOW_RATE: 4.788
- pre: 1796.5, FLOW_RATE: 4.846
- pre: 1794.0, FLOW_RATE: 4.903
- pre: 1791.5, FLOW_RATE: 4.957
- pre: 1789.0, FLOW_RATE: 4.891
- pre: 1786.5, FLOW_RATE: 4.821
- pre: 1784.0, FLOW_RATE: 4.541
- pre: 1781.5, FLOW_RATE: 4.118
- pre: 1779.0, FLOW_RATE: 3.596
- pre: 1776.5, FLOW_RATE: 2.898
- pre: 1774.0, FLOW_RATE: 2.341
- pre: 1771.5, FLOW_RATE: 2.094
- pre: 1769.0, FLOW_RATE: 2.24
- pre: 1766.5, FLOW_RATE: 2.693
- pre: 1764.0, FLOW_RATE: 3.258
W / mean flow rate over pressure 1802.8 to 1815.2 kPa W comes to 4.87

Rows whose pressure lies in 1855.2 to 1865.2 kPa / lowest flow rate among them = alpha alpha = 5.424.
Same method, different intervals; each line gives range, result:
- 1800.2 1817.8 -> 4.699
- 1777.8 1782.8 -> 3.596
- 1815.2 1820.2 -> 5.101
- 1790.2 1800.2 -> 4.788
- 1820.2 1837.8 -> 5.171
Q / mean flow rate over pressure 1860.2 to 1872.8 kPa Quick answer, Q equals 5.45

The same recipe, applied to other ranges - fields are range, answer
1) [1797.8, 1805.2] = 4.73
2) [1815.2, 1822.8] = 5.17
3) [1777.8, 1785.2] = 4.09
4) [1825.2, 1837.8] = 5.55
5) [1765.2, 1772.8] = 2.35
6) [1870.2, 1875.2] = 5.39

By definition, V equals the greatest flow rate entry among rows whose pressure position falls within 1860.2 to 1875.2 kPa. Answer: 5.5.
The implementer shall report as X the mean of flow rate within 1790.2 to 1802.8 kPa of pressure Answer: 4.84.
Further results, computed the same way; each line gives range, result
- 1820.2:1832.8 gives 5.37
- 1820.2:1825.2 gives 5.2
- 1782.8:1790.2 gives 4.75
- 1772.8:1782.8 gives 3.25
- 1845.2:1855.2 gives 5.65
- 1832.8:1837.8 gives 5.65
